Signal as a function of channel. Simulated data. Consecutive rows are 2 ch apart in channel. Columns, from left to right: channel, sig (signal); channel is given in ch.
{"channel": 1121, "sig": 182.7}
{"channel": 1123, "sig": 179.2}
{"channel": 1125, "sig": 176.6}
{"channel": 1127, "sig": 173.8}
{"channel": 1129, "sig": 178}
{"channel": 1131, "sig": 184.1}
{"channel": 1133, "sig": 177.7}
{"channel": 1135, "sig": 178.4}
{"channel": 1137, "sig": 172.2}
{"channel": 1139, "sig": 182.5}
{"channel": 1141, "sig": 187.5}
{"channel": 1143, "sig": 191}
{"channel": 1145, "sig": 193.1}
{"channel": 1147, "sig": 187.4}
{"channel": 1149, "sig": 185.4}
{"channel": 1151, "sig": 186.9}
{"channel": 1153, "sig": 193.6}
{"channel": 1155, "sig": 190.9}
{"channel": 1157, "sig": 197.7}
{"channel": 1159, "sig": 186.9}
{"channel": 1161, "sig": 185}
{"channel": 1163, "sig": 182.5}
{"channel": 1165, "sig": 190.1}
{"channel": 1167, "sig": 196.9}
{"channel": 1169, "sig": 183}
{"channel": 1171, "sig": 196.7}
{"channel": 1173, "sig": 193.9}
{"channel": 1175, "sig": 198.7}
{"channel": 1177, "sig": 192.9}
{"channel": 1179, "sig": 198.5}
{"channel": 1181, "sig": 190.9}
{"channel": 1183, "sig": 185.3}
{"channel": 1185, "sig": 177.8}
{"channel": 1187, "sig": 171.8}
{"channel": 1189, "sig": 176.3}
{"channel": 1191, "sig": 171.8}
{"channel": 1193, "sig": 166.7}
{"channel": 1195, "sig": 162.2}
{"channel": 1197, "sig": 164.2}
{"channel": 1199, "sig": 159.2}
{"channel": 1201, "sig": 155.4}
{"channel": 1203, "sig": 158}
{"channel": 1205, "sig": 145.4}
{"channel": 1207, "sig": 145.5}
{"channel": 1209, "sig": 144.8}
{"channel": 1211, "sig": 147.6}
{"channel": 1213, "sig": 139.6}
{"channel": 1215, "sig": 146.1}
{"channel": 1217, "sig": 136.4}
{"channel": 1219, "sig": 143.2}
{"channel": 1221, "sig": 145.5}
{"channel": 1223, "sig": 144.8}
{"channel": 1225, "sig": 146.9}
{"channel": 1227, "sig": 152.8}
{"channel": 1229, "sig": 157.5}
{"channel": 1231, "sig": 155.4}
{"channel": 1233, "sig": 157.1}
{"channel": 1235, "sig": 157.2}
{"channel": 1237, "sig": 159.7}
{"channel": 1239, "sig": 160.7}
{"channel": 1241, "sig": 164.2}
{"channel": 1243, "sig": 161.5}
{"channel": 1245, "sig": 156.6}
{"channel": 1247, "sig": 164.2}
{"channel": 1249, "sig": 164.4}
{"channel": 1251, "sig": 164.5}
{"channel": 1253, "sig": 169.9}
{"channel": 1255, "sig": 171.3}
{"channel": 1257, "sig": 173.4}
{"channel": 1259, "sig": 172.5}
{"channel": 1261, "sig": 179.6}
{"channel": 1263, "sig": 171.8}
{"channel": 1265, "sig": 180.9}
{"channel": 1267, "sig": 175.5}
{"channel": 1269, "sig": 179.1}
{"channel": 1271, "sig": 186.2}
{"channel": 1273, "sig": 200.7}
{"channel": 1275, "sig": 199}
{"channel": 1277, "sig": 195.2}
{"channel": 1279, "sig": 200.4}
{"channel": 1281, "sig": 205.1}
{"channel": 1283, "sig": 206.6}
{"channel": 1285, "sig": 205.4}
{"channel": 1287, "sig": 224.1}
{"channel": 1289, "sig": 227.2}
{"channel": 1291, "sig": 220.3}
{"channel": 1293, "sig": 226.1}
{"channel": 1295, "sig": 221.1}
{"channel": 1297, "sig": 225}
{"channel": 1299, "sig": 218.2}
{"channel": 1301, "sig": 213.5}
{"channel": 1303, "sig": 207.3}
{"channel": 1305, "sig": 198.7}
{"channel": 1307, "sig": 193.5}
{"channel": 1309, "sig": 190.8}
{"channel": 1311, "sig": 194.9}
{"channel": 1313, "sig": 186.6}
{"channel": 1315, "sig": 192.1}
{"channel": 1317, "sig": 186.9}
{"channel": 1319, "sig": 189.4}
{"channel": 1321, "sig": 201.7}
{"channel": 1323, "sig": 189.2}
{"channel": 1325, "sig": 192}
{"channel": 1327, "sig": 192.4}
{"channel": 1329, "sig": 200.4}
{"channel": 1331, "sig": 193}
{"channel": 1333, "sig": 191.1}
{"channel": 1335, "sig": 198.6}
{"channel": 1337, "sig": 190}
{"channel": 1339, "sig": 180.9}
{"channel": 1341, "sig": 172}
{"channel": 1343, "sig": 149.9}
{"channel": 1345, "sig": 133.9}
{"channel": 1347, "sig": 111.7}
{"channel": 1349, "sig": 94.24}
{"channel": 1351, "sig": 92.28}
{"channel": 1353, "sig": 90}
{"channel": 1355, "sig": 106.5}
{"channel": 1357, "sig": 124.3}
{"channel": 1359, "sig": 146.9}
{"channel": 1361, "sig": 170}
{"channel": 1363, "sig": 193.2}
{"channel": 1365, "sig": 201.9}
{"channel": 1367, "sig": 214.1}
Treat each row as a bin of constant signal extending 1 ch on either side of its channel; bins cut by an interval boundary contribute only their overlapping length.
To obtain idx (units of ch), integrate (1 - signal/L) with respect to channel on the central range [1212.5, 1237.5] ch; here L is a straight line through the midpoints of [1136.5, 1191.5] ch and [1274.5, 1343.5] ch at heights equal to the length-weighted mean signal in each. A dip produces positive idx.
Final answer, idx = 5.6 ch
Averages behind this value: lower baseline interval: 188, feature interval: 149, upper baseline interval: 200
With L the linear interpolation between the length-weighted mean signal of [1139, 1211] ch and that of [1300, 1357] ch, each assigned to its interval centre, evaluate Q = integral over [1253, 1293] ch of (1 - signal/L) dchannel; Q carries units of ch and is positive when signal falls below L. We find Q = -4.4 ch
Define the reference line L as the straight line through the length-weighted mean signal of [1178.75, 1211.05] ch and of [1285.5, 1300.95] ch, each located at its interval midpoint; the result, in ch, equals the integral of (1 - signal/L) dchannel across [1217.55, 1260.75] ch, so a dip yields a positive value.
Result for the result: 7.2 ch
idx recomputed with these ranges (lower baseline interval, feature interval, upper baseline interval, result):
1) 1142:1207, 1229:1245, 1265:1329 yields 2.70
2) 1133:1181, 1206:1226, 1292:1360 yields 4.39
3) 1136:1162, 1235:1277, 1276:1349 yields 4.11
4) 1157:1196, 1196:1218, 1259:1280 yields 4.28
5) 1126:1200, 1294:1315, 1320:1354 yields -4.70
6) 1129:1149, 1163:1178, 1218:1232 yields -1.88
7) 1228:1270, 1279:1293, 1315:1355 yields -4.11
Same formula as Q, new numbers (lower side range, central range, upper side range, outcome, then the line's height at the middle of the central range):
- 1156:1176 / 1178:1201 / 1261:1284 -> 2.0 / 191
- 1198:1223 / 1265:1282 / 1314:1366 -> -4.0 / 156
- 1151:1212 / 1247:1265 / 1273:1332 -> 2.1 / 193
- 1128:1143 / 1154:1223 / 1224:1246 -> -1.0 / 168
